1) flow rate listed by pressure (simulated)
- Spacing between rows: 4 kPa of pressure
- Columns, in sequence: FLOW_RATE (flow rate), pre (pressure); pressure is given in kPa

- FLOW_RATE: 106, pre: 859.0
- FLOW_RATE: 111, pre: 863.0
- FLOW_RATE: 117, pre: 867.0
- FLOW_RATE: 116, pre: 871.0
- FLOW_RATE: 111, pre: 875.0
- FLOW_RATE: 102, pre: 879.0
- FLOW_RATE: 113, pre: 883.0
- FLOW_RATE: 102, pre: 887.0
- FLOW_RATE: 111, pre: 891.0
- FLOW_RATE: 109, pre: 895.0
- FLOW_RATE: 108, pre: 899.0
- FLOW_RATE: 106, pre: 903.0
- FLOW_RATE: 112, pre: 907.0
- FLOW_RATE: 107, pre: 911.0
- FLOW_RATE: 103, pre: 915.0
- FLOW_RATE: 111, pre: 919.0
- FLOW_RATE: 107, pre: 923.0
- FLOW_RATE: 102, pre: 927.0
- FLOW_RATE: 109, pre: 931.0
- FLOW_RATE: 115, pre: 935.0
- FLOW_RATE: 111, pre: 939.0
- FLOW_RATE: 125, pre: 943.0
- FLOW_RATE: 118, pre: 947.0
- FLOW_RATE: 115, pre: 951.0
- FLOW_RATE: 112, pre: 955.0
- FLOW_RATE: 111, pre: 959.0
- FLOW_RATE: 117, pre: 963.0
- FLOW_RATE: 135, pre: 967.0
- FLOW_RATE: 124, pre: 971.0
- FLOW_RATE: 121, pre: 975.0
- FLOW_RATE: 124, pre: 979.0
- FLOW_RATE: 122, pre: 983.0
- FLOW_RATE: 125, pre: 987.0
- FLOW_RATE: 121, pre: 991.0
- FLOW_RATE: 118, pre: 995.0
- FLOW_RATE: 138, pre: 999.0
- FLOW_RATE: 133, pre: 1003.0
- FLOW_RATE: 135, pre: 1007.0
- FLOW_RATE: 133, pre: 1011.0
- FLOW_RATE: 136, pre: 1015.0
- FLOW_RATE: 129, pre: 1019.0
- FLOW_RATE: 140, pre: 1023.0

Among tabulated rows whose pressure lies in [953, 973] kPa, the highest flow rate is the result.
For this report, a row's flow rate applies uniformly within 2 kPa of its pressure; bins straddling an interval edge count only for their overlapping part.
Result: 135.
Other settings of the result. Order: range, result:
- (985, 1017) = 138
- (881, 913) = 113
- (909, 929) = 111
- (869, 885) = 116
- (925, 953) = 125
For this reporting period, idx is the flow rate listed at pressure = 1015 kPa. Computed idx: 136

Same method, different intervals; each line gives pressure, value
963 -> 117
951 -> 115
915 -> 103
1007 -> 135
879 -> 102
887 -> 102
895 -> 109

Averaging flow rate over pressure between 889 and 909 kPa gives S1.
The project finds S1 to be 109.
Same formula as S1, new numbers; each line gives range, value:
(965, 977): 127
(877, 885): 108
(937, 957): 116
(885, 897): 107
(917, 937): 109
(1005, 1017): 135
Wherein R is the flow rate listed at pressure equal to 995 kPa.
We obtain 118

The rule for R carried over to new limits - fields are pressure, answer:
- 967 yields 135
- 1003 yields 133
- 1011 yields 133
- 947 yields 118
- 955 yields 112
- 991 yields 121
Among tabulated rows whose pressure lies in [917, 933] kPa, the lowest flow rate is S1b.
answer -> 102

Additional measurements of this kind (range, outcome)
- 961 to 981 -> 117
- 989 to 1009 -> 118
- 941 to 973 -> 111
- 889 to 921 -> 103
